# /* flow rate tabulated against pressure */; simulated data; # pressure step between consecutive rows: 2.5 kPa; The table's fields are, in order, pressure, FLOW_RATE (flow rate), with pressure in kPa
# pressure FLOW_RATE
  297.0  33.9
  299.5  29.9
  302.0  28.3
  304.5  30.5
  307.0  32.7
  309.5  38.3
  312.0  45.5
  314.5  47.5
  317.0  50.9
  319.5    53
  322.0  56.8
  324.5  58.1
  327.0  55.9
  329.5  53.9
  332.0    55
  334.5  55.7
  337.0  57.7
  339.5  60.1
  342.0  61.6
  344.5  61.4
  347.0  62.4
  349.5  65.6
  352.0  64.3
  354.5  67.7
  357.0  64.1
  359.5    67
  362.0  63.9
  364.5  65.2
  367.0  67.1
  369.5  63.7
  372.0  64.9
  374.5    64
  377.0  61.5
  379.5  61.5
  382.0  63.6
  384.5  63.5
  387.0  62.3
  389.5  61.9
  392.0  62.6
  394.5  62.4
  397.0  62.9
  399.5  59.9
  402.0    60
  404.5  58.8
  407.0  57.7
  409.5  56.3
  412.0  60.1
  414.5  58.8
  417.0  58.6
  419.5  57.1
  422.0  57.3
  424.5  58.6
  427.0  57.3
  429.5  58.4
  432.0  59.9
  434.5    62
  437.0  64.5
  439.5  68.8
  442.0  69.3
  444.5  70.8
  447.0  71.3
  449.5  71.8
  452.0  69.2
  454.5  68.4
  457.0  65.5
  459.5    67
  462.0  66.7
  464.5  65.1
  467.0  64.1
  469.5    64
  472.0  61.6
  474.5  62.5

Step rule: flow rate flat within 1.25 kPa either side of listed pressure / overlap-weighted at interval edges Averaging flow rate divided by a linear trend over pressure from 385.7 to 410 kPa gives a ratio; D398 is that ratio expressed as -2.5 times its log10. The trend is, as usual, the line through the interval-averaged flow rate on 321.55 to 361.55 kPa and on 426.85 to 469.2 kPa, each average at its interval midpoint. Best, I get 0.05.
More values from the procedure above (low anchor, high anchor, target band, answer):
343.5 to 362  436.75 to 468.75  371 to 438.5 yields 0.10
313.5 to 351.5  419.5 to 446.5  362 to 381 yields -0.08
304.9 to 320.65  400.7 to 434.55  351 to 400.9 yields -0.21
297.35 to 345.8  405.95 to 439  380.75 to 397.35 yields -0.13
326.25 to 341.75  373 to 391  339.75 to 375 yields -0.08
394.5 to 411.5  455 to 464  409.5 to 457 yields 0.00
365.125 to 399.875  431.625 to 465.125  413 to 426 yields 0.13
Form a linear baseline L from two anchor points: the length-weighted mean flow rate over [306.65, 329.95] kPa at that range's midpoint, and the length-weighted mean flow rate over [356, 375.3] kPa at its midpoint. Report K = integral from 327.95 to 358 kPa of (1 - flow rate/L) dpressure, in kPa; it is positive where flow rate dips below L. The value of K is -1.5 kPa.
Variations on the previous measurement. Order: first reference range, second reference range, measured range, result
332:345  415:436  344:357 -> -1.3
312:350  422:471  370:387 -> -0.9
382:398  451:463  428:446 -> 0.3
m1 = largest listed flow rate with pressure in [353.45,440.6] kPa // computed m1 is 68.8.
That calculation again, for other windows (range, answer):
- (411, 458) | 71.8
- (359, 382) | 67.1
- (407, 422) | 60.1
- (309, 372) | 67.7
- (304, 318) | 50.9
